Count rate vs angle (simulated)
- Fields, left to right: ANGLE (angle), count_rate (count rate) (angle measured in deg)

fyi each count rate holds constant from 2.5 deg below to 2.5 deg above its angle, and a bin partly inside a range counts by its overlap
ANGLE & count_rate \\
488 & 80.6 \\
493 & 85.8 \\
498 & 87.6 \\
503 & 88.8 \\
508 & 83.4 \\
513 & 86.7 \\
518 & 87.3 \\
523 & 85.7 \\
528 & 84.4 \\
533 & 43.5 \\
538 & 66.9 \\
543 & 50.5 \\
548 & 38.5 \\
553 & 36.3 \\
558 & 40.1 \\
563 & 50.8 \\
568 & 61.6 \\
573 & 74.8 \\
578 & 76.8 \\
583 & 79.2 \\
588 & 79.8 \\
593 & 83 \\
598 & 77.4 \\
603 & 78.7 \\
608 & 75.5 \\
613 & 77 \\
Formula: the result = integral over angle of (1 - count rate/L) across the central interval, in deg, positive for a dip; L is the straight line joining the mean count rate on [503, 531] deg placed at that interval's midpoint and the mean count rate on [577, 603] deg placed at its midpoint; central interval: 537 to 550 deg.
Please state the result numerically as 5.1 deg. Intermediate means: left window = 85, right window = 79.3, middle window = 50.8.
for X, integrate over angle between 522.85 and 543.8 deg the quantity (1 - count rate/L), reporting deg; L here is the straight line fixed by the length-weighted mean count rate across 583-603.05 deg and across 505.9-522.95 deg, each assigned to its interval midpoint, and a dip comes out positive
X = 4.8 deg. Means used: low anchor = 85.8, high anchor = 79.8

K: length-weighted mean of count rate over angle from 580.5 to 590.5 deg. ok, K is 79.5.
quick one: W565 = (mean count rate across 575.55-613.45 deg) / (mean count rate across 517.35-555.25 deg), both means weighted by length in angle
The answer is 1.30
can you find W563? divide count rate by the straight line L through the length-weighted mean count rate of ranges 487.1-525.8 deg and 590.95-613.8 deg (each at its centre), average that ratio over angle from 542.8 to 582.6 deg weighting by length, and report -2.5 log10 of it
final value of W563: 0.42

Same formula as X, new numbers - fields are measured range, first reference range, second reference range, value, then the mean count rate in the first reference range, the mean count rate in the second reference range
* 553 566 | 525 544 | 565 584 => 4.6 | 62.8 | 72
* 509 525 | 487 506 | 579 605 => -0.3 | 86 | 79.5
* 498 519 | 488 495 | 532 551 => -4.2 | 83.9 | 50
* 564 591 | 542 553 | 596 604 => -4.6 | 41.8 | 78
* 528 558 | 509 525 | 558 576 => 9.6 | 86.3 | 59.7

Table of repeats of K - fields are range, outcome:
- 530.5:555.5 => 47.1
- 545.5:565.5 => 41.4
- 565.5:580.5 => 71.1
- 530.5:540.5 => 55.2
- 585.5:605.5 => 79.7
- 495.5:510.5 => 86.6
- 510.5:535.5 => 77.5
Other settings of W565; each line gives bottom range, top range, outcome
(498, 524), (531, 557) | 0.54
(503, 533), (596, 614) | 0.94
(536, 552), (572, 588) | 1.55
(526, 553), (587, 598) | 1.48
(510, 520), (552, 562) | 0.47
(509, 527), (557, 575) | 0.67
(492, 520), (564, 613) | 0.87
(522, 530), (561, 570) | 0.66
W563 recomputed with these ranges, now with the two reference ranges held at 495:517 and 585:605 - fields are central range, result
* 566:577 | 0.171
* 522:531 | 0.032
